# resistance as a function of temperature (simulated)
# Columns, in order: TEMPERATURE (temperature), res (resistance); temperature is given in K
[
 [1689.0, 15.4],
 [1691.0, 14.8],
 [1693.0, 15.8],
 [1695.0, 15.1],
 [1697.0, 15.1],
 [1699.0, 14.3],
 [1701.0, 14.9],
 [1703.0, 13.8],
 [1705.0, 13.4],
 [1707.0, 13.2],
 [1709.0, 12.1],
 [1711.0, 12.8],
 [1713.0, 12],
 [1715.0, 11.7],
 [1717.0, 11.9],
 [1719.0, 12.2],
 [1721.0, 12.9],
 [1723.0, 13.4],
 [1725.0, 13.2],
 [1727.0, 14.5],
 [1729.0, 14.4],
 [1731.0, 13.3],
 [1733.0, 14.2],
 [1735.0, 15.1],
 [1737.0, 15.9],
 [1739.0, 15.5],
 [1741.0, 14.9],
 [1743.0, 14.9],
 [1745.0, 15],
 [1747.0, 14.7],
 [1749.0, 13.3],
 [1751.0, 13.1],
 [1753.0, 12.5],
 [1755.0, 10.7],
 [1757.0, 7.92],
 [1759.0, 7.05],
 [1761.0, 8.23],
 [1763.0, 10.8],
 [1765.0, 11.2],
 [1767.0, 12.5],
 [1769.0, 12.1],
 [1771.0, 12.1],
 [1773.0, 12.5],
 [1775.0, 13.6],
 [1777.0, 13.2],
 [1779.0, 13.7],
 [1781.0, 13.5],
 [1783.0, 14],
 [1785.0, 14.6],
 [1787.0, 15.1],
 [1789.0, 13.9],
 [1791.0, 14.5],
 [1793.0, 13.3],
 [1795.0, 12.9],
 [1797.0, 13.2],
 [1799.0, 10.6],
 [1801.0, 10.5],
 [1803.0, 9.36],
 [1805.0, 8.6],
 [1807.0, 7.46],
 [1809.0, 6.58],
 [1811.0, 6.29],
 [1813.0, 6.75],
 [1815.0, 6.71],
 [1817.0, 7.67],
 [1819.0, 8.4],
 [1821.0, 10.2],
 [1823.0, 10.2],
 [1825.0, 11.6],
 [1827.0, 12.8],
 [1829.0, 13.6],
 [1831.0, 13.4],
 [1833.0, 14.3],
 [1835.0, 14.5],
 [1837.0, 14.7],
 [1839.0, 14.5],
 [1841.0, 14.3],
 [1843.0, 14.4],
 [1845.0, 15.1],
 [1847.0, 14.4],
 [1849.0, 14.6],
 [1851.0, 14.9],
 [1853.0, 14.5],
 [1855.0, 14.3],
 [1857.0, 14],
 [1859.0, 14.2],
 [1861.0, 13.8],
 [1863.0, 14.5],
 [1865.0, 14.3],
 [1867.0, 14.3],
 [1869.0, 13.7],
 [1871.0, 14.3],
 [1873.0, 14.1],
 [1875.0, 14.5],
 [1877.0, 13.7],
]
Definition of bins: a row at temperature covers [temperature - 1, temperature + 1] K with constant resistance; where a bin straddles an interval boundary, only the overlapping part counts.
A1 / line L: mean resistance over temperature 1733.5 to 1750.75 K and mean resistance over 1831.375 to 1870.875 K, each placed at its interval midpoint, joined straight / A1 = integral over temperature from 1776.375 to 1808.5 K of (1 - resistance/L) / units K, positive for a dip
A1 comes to 5.1 K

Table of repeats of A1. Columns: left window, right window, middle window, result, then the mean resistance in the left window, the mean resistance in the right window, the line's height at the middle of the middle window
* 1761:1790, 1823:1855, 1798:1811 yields 4.59 K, 12.9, 14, 13.4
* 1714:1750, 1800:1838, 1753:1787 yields 1.03 K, 13.9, 10.2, 12.3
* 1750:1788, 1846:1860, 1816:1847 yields 2.55 K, 12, 14.4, 13.8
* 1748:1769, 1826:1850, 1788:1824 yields 8.18 K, 10.8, 14.2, 12.8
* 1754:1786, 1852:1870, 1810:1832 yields 5.63 K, 11.7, 14.2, 13.1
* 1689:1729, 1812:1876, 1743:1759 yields 1.38 K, 13.6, 13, 13.4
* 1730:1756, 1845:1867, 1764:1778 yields 1.68 K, 14.1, 14.4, 14.2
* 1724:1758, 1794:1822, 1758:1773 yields 1.53 K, 13.7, 8.94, 12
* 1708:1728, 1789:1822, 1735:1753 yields -4.23 K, 12.7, 9.7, 11.8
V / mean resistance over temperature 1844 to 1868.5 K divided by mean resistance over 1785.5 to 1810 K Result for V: 1.3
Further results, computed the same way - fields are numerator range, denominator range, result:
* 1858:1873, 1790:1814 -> 1.41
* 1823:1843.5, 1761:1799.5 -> 1.05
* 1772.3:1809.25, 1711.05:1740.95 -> 0.90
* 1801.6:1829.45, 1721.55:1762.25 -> 0.68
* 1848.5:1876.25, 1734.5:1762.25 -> 1.12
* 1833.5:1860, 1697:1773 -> 1.12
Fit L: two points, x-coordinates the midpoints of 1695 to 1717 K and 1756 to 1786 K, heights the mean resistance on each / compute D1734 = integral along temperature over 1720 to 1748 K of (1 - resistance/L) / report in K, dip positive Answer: -3.9 K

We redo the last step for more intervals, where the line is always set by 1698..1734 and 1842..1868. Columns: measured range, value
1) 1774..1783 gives 0.1 K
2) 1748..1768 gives 4.2 K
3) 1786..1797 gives 0.0 K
